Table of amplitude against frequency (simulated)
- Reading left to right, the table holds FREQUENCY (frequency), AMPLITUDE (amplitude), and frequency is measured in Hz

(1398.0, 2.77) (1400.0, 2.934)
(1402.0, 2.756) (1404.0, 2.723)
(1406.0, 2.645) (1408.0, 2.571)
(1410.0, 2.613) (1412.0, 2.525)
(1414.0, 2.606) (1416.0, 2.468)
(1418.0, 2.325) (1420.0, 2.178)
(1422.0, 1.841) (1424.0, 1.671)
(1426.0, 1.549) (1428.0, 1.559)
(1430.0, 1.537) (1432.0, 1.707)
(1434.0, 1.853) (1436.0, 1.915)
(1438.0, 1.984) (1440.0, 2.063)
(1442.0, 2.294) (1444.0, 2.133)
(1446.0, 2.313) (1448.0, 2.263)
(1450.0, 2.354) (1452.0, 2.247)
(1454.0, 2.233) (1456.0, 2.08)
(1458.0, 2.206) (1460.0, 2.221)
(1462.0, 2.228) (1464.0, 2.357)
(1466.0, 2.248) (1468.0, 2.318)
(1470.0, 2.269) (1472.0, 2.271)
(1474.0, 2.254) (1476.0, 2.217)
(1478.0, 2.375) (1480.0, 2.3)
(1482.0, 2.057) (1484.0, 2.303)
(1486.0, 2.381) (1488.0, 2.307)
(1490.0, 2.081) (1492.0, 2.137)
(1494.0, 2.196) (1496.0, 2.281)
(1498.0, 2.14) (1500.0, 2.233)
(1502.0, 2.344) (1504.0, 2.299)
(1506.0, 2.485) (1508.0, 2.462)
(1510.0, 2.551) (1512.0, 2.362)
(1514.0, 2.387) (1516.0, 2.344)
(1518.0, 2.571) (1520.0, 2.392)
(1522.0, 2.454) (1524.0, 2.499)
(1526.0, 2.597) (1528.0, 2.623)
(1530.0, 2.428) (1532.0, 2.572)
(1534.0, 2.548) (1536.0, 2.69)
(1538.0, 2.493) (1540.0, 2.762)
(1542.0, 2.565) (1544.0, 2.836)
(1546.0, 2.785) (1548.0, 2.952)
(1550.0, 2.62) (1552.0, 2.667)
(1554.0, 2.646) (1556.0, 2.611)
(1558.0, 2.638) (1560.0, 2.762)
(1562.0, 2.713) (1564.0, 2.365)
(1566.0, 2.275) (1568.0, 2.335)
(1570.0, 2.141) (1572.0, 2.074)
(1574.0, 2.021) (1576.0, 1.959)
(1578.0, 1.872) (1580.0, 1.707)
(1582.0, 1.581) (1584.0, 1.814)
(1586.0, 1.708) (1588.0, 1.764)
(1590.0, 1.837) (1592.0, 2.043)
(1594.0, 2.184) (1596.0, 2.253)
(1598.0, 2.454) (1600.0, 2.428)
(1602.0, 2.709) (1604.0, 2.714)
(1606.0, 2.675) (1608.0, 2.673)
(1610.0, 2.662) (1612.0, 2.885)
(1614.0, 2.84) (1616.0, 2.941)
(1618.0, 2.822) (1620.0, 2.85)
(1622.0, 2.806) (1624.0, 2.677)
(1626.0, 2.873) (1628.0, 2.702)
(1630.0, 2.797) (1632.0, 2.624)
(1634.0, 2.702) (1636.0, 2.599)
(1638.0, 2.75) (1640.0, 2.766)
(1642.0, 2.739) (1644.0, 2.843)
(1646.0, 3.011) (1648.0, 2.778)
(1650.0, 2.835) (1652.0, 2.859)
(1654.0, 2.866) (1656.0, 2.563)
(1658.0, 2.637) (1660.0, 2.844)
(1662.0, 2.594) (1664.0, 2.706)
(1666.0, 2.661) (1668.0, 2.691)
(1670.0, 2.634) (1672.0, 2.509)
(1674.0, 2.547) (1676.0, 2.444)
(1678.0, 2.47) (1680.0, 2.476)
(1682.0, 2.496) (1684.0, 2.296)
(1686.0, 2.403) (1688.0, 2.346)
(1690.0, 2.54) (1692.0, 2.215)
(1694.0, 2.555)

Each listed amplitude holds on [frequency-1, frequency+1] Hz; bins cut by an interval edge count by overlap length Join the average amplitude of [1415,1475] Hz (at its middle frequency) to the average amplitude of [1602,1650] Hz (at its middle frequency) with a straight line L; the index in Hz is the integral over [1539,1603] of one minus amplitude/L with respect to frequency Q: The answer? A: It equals 6.1 Hz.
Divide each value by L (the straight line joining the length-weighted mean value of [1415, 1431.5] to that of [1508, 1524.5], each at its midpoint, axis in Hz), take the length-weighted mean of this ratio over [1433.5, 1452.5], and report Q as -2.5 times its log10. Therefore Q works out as -0.07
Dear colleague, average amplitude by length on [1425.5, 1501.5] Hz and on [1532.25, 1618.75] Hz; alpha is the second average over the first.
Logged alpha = 1.1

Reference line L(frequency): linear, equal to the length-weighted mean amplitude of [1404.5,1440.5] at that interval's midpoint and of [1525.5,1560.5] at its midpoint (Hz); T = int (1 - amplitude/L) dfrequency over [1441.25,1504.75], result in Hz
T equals 2.2 Hz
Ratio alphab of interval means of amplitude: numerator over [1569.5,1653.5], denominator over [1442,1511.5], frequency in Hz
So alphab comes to 1.09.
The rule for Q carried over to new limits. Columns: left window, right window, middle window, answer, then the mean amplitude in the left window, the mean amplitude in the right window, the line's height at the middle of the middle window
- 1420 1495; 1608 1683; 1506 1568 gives -0.09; 2.12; 2.72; 2.37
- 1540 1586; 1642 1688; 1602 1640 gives -0.10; 2.36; 2.64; 2.52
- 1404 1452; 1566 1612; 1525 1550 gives -0.22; 2.14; 2.18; 2.17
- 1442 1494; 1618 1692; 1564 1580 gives 0.18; 2.25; 2.66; 2.48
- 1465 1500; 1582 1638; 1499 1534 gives -0.06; 2.24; 2.51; 2.31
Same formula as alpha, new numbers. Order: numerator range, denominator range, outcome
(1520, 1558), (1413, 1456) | 1.28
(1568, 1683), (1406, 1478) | 1.16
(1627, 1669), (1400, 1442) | 1.26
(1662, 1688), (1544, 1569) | 0.96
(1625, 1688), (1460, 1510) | 1.17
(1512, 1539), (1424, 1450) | 1.29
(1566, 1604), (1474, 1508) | 0.92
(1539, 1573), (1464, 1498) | 1.14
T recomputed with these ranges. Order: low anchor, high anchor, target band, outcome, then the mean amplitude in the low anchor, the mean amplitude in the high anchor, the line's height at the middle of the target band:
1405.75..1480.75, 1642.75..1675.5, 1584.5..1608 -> 2.8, 2.17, 2.72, 2.56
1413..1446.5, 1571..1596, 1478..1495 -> -2.4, 2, 1.9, 1.96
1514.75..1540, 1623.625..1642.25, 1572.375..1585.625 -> 4.0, 2.53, 2.72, 2.62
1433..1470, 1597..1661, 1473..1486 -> 0.1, 2.19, 2.75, 2.27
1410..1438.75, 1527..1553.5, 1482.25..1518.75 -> 1.7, 2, 2.66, 2.43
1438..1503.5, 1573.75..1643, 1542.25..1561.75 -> -3.0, 2.24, 2.45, 2.36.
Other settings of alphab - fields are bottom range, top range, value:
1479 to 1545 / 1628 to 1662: 1.14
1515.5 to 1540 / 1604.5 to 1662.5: 1.09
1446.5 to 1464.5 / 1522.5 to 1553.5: 1.18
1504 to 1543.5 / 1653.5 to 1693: 1.01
